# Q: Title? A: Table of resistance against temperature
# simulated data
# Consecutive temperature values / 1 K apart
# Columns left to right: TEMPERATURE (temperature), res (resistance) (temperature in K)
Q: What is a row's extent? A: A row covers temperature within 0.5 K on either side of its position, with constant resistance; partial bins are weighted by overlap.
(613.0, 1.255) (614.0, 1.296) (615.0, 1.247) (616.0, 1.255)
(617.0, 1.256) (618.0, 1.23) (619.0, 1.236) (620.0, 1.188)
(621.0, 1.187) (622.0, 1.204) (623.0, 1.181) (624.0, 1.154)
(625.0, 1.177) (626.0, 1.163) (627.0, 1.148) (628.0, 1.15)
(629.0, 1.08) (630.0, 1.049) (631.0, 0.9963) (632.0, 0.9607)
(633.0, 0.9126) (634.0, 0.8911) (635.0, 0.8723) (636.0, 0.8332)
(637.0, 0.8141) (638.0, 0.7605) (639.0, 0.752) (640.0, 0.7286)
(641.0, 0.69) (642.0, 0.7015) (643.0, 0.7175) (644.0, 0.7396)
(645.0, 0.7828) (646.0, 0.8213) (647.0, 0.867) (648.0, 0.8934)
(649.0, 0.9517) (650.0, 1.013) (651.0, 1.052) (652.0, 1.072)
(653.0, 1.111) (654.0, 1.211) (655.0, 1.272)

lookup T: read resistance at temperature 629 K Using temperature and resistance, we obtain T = 1.08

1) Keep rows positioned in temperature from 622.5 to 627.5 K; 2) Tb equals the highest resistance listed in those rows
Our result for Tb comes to 1.181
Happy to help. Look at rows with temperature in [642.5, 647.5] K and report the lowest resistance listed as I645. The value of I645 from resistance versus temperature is 0.7175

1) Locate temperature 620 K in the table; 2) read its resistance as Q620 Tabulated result 1.188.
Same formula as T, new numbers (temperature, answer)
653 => 1.111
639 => 0.752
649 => 0.9517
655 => 1.272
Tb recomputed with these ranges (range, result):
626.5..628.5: 1.15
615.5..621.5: 1.256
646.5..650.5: 1.013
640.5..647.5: 0.867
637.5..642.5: 0.7605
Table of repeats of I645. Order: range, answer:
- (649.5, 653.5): 1.013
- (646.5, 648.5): 0.867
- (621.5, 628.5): 1.148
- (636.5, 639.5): 0.752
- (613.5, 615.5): 1.247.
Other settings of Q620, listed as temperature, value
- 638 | 0.7605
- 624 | 1.154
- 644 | 0.7396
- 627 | 1.148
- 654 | 1.211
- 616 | 1.255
